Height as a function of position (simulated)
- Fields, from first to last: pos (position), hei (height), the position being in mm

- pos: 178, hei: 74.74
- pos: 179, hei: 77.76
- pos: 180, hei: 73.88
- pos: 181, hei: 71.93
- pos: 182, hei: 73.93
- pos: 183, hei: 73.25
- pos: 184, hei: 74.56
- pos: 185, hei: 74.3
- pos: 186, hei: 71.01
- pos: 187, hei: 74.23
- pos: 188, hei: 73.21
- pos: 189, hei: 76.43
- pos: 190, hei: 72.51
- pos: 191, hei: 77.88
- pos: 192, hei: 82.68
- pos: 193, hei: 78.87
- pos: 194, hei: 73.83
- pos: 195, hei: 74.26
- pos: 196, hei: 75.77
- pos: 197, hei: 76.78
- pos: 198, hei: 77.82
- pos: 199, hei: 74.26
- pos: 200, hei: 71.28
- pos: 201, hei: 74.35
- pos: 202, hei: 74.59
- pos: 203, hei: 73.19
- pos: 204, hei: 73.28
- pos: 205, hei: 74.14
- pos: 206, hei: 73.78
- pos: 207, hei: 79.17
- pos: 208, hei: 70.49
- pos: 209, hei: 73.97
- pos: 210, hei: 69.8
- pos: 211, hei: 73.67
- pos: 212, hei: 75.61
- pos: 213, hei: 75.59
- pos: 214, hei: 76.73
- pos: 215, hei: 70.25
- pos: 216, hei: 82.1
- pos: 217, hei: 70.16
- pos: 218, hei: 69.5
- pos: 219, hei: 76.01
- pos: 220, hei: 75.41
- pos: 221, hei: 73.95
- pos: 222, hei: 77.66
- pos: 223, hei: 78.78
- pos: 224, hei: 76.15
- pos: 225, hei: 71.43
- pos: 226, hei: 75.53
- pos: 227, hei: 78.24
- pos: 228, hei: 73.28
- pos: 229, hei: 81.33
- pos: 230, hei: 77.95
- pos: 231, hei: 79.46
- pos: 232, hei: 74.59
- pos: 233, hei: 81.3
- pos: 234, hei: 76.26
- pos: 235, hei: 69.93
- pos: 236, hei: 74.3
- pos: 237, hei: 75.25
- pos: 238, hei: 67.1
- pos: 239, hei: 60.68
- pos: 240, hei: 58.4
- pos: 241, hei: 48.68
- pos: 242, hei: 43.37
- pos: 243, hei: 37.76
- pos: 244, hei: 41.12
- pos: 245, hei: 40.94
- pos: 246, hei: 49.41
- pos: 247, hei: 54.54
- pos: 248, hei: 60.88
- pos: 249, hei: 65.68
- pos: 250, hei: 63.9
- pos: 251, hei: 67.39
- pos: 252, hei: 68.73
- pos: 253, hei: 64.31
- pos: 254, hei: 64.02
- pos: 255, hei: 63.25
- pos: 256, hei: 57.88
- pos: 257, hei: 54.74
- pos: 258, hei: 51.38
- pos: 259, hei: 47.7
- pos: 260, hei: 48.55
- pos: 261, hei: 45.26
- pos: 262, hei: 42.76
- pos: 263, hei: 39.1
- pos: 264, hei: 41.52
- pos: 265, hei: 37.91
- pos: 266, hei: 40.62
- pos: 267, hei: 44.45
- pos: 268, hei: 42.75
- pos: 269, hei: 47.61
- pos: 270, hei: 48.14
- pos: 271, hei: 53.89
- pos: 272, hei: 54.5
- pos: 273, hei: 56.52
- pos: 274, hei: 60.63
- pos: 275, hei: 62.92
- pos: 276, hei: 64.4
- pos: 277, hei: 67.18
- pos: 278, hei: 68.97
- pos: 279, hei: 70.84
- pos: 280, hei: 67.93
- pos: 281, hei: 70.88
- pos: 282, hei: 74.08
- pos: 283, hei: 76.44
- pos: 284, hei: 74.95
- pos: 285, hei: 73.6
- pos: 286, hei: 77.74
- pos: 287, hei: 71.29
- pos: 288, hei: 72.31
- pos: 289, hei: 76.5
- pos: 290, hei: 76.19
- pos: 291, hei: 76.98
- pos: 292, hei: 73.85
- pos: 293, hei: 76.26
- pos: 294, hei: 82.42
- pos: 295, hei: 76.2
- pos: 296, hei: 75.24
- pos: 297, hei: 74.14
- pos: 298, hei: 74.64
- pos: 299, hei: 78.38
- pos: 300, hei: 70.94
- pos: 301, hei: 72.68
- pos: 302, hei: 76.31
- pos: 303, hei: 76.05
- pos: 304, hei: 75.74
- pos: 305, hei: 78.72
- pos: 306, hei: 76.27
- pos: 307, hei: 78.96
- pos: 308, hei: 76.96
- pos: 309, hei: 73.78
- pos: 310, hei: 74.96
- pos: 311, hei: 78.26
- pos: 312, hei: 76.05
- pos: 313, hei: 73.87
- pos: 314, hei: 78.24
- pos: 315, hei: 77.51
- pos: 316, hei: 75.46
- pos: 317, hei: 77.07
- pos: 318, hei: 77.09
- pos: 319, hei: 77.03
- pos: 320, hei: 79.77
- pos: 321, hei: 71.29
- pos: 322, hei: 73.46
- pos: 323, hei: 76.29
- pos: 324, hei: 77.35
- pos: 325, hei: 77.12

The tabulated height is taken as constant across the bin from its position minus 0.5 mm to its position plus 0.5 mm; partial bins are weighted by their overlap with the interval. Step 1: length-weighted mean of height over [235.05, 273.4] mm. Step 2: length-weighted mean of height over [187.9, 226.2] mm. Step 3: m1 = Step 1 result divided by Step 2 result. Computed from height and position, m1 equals 0.71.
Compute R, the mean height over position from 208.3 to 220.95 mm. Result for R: 74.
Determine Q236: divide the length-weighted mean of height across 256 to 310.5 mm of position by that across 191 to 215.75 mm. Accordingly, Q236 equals 0.87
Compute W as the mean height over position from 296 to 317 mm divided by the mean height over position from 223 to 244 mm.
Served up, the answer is 1.1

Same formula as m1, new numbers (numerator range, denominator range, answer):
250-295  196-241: 0.83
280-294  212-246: 1.08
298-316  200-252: 1.10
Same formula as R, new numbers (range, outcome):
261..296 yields 62.9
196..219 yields 74.2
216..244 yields 70.1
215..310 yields 66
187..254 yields 70.5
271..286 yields 67.3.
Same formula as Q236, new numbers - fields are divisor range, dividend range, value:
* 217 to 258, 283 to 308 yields 1.15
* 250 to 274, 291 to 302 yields 1.46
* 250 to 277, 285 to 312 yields 1.42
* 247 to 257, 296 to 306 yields 1.19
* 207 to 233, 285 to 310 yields 1.01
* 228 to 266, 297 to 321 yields 1.30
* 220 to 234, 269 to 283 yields 0.82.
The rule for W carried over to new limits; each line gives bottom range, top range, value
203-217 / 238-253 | 0.74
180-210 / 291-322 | 1.02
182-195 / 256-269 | 0.60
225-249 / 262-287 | 0.91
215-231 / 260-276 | 0.64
